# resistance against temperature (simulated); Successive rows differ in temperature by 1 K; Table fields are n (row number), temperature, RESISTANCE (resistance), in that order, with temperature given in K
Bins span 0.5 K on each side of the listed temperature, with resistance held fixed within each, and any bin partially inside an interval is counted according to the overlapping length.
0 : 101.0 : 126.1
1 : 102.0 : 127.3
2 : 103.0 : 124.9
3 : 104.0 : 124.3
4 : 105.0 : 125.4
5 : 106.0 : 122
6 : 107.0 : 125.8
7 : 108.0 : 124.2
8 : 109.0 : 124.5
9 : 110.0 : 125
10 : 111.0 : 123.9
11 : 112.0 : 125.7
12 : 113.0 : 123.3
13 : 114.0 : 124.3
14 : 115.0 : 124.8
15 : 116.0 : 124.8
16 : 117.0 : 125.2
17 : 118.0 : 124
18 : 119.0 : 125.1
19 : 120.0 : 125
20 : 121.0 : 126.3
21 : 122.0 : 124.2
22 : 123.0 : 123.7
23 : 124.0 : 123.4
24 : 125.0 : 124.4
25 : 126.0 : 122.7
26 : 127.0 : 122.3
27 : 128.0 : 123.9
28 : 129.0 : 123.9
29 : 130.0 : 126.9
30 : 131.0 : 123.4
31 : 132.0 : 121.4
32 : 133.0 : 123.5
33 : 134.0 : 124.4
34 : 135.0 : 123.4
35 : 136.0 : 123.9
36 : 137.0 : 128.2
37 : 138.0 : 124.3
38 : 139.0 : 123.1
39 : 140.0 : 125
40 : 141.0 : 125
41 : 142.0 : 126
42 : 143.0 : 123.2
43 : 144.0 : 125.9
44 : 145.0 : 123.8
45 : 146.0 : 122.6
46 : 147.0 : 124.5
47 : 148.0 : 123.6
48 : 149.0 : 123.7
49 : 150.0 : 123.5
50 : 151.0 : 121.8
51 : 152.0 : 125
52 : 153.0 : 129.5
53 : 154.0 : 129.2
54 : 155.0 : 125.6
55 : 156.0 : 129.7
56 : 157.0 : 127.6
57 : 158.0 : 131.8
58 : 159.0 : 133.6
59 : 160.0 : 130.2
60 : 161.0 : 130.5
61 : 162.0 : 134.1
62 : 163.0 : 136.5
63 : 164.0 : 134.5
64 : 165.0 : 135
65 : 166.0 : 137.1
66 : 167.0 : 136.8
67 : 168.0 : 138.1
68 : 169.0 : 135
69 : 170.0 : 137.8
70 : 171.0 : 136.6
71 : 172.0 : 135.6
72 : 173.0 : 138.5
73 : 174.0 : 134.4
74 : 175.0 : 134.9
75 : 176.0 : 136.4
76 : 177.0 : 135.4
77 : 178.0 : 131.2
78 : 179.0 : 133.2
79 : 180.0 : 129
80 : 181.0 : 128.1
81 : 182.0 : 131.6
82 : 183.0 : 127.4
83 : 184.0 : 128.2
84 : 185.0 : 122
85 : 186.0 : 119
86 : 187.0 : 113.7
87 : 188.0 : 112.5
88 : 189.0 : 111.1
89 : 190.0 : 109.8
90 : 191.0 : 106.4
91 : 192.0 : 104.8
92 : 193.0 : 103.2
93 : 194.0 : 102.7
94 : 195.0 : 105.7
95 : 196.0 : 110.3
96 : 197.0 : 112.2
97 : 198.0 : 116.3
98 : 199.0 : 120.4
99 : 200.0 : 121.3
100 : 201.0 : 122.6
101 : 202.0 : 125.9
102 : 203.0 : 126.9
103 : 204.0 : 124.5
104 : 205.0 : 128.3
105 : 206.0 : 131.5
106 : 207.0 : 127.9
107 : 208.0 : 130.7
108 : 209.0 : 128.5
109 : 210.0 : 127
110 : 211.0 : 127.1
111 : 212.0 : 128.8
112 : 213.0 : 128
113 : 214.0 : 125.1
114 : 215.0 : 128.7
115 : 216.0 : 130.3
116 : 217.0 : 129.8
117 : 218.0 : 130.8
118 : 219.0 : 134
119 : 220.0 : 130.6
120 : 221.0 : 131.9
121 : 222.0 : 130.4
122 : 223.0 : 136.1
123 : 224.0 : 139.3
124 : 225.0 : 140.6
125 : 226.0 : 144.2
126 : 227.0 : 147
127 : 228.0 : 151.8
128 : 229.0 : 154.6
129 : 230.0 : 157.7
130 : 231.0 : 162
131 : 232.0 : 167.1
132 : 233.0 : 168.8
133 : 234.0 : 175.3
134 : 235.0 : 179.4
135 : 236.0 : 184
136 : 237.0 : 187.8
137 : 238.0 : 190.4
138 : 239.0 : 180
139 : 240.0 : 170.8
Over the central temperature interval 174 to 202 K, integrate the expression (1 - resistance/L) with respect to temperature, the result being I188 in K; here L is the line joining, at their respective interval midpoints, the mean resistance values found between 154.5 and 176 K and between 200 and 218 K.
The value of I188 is 2.31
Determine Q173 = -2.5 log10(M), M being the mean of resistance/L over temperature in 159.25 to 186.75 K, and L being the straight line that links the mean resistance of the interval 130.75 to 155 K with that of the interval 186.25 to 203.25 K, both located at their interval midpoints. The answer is -0.13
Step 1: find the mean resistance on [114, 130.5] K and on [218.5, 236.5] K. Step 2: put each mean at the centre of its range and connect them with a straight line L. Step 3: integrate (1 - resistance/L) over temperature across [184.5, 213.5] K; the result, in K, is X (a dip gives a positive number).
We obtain 5.1 K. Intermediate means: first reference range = 124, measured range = 119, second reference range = 152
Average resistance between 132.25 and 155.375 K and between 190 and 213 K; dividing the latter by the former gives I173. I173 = 1.0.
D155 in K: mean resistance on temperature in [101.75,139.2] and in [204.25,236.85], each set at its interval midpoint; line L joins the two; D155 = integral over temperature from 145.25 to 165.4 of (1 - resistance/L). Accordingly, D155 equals 0.3 K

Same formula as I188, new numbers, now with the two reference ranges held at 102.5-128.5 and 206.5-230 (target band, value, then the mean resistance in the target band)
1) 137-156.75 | 0.36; 125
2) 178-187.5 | 0.36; 126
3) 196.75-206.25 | 0.70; 123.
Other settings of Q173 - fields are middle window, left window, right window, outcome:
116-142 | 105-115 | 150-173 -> 0.03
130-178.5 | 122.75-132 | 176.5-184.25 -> -0.02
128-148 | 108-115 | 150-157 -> 0.01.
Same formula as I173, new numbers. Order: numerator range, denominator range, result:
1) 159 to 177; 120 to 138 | 1.09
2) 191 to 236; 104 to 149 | 1.07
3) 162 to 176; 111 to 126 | 1.09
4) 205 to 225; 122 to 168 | 1.03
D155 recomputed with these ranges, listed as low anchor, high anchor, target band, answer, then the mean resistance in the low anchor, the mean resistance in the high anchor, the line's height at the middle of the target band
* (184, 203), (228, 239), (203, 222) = 1.64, 114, 172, 142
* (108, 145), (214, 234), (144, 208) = 3.84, 124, 143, 134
